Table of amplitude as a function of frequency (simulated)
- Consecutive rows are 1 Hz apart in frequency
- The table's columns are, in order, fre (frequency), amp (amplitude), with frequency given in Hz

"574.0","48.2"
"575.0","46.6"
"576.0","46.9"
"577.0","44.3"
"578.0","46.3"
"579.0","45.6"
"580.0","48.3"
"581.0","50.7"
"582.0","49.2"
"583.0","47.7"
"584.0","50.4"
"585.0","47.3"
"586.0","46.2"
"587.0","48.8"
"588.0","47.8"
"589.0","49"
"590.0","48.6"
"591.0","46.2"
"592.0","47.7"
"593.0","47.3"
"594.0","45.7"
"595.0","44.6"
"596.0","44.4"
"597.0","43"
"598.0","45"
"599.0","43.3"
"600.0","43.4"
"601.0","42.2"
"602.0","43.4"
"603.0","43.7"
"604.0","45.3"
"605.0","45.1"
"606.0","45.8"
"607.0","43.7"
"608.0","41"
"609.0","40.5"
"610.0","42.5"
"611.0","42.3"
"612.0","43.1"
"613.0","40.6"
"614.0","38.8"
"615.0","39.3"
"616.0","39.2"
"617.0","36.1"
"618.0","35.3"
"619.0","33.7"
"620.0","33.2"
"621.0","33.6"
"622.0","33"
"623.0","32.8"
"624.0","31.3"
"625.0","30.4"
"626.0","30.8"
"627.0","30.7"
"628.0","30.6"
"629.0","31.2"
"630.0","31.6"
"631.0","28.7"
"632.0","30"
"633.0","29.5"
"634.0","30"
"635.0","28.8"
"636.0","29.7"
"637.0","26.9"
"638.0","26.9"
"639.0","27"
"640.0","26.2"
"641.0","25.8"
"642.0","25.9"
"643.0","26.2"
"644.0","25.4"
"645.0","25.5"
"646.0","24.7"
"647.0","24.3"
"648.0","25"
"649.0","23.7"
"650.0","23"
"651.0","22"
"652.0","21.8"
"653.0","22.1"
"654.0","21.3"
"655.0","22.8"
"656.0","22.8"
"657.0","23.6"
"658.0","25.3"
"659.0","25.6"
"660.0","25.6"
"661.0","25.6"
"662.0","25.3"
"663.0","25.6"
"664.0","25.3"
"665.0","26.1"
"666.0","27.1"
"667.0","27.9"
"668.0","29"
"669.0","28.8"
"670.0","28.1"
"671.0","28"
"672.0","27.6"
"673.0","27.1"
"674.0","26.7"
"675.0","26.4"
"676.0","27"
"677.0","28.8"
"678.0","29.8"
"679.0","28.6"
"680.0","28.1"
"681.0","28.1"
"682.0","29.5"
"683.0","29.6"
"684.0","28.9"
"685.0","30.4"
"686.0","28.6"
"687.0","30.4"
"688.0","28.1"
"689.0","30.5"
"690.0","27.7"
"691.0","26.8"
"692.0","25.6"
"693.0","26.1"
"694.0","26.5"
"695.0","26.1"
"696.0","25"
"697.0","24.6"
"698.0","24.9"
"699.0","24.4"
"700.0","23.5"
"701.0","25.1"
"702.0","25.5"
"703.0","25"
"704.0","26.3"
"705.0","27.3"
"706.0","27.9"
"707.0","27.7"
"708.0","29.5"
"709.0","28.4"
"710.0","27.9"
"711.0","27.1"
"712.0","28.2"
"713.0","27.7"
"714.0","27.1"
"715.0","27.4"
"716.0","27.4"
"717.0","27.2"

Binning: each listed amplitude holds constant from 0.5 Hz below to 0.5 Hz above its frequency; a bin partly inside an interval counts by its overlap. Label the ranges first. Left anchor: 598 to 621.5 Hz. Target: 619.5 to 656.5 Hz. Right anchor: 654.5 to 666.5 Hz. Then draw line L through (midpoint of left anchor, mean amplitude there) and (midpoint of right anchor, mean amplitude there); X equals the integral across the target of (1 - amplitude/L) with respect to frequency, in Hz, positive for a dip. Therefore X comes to 5.4 Hz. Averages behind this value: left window 40.7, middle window 27.4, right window 25.1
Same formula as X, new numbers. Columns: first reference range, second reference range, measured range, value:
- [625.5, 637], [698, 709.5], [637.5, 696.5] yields 3.7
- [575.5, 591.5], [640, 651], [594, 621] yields -1.8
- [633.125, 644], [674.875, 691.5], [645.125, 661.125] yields 2.4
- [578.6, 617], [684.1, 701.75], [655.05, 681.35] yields 3.8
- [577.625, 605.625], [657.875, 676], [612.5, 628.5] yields 1.9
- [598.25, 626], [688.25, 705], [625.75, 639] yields 2.4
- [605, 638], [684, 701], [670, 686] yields 0.1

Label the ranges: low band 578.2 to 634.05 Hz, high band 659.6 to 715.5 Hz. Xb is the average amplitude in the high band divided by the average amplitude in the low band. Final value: 0.7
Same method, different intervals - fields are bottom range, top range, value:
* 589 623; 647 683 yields 0.62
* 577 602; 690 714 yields 0.57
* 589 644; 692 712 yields 0.71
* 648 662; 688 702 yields 1.10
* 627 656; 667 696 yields 1.07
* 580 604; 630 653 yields 0.57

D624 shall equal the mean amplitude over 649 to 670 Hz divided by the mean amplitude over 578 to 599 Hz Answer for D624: 0.5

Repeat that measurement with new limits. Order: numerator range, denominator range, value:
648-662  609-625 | 0.64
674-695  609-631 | 0.80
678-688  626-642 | 1.01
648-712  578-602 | 0.57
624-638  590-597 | 0.65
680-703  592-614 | 0.62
